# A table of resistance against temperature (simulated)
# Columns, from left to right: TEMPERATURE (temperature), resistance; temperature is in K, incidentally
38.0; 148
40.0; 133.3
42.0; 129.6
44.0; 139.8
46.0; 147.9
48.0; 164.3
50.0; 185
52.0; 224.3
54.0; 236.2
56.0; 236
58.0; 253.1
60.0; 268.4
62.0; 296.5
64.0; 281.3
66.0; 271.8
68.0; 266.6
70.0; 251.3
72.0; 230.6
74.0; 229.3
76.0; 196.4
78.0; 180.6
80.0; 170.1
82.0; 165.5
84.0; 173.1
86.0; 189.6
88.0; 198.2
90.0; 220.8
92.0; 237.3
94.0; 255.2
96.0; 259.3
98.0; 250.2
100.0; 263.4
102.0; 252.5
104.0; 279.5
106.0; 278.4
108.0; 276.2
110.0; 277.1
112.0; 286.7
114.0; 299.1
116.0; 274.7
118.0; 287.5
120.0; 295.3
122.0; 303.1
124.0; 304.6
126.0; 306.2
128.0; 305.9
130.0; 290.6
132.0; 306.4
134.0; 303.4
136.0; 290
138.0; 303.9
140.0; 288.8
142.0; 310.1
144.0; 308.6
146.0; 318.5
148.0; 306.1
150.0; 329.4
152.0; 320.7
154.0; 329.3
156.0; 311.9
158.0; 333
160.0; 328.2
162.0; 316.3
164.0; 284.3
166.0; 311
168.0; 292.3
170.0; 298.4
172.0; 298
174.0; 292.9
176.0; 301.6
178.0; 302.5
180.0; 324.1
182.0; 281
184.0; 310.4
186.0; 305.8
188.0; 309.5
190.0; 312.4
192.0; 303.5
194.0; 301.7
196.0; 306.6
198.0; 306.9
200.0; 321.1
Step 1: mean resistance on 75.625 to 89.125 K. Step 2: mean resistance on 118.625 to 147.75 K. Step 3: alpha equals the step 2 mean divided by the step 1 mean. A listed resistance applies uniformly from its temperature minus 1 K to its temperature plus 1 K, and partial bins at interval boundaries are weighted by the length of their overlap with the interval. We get 1.67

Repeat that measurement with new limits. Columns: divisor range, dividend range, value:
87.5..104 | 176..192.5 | 1.25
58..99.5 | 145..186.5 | 1.34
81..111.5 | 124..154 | 1.28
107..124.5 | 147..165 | 1.10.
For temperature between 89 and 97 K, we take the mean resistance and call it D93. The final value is 243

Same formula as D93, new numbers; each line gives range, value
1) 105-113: 280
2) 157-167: 315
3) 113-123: 292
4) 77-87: 176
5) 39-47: 138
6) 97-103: 255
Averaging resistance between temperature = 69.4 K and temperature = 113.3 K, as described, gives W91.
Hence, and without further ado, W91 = 233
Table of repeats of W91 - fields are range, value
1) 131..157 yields 310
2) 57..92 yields 226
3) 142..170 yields 314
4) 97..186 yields 299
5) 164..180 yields 300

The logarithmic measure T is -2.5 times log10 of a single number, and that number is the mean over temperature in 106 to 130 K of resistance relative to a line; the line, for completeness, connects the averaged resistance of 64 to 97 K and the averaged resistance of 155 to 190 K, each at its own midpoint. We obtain -0.14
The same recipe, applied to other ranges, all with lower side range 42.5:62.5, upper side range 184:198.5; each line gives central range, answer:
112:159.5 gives -0.14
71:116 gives 0.02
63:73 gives -0.18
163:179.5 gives -0.02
